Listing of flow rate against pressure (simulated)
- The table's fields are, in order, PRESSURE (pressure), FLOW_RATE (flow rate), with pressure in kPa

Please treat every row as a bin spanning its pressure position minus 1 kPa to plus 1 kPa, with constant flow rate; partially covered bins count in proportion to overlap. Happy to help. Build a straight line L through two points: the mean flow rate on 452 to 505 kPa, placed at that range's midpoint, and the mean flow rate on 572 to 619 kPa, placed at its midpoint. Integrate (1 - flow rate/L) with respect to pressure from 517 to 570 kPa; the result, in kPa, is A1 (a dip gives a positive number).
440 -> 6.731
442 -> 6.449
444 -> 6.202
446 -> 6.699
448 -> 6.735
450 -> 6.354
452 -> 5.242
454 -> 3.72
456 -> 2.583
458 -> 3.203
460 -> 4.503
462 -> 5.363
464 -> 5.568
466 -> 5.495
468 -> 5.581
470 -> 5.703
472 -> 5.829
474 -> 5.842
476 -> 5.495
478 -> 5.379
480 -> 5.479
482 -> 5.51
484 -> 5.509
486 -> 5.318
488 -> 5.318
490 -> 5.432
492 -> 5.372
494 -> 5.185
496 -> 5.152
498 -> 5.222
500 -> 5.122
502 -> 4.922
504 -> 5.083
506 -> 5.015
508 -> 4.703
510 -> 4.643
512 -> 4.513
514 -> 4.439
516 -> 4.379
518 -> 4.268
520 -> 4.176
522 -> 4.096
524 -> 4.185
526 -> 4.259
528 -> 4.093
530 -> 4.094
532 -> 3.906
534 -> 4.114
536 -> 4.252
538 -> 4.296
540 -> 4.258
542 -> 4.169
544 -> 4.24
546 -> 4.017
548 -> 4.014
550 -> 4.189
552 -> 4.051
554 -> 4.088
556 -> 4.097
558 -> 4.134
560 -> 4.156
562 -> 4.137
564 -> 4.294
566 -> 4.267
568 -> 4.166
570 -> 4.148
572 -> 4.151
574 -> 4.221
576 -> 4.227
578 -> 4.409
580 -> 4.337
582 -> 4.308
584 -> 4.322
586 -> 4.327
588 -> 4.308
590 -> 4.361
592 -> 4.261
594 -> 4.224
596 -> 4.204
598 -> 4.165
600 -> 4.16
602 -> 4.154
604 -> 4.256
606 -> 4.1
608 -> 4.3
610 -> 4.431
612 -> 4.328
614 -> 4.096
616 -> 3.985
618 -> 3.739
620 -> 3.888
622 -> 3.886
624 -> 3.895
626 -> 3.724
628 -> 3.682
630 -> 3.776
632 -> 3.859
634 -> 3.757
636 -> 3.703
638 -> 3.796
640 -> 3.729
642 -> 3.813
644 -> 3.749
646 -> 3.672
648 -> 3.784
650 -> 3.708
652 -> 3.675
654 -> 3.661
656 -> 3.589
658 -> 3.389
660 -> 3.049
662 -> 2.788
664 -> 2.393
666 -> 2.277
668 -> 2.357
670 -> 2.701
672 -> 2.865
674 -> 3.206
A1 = 5.31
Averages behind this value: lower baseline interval 5.11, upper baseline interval 4.23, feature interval 4.15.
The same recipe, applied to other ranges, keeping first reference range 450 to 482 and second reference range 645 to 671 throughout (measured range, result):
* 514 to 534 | 1.39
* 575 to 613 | -4.86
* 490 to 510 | -1.52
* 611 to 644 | -3.73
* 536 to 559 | 0.57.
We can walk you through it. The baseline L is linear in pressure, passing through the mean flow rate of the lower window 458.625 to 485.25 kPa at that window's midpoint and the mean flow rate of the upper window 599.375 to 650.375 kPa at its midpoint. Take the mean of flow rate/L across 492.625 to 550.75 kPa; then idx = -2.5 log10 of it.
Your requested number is 0.12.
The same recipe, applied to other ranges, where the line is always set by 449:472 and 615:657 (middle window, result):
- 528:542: 0.07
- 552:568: 0.02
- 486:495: -0.14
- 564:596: -0.04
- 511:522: 0.05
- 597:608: -0.05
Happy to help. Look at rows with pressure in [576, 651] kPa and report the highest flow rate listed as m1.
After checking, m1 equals 4.431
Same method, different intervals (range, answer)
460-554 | 5.842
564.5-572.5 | 4.267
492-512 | 5.372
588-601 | 4.361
